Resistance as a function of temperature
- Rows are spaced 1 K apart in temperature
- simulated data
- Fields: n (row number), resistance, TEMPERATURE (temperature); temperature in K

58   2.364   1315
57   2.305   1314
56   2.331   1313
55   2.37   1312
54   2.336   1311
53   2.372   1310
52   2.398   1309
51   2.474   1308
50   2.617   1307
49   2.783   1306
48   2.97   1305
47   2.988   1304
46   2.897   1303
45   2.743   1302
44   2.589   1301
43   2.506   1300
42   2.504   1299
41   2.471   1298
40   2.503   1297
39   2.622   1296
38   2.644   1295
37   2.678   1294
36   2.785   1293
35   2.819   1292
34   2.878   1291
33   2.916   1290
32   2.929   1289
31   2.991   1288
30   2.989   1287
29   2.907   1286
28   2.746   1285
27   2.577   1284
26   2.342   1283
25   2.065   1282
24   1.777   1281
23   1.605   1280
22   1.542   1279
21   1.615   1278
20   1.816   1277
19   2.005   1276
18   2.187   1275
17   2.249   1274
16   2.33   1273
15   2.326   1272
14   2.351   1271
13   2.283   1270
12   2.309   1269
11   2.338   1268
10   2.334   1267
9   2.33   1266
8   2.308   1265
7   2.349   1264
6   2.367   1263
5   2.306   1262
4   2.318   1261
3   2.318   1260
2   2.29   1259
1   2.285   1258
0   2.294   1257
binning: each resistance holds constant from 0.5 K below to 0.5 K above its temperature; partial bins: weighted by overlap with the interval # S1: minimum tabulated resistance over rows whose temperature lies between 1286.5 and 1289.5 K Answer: 2.929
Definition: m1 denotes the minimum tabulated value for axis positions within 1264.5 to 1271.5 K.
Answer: 2.283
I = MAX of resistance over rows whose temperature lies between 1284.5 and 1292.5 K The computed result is 2.991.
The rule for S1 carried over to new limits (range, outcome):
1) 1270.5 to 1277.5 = 1.816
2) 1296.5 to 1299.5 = 2.471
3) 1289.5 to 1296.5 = 2.622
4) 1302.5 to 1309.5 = 2.398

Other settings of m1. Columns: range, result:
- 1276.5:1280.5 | 1.542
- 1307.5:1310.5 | 2.372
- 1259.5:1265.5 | 2.306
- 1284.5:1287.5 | 2.746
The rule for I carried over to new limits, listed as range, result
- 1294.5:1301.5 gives 2.644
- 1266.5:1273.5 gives 2.351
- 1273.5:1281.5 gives 2.249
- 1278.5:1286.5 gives 2.907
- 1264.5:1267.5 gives 2.334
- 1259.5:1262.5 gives 2.318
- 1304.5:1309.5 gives 2.97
